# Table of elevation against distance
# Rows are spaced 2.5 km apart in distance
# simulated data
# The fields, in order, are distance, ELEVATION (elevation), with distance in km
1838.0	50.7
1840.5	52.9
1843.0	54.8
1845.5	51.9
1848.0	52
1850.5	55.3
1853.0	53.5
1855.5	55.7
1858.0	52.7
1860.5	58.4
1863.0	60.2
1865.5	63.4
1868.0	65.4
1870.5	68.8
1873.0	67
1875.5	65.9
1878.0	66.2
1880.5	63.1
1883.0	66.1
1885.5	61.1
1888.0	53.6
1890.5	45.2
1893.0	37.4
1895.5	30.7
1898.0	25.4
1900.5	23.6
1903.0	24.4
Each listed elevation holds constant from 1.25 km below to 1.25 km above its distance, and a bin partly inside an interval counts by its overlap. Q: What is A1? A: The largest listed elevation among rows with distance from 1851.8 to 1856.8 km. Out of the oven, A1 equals 55.7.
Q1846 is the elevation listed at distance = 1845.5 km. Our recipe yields 51.9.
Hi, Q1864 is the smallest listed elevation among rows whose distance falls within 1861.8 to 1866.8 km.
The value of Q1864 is 60.2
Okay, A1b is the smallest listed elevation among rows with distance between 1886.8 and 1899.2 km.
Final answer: 25.4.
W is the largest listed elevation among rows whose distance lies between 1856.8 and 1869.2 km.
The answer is 65.4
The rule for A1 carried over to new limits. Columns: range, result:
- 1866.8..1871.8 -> 68.8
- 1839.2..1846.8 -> 54.8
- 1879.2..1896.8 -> 66.1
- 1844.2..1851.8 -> 55.3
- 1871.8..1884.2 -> 67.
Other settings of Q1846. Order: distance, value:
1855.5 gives 55.7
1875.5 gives 65.9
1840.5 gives 52.9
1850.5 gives 55.3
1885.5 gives 61.1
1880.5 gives 63.1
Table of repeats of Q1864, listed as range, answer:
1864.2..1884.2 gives 63.1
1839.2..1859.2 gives 51.9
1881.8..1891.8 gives 45.2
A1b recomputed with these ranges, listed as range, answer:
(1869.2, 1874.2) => 67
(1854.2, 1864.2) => 52.7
